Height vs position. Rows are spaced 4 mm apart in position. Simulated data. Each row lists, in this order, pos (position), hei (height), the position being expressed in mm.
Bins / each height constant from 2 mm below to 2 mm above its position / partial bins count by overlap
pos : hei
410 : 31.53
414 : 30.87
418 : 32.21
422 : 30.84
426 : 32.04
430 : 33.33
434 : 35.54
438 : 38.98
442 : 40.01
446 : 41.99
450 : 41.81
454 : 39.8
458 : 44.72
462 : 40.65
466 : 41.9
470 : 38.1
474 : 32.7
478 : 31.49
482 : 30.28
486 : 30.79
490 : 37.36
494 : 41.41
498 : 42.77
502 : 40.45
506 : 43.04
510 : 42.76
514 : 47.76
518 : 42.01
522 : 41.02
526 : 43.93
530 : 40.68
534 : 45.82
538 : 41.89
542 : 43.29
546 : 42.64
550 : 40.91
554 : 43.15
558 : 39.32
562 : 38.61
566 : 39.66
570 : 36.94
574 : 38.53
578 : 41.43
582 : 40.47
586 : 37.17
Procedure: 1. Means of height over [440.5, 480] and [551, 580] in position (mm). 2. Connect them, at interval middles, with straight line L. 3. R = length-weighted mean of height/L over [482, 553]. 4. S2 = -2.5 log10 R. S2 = -0.05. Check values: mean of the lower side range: 39.3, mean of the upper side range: 39.7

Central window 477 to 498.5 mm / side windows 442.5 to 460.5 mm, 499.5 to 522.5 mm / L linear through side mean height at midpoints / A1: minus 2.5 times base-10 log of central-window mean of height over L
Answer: 0.200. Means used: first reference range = 41.9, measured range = 35.4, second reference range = 43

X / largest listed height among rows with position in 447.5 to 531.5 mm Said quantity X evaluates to 47.76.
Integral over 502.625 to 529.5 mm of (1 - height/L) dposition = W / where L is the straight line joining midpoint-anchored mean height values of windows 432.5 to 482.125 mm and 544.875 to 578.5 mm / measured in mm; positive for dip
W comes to -2.5 mm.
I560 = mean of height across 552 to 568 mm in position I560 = 40.2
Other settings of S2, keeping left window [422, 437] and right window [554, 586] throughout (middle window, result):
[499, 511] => -0.148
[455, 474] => -0.153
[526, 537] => -0.146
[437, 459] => -0.195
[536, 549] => -0.113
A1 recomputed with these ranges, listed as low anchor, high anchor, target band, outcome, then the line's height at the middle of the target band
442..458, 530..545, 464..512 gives 0.122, 42.2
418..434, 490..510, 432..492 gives -0.032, 36.9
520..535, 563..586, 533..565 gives -0.018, 41.1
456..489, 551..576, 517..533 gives -0.109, 38.1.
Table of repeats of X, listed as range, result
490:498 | 42.77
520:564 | 45.82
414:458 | 44.72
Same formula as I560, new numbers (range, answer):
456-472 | 41.3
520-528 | 42.5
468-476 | 35.4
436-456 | 40.5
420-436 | 32.9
